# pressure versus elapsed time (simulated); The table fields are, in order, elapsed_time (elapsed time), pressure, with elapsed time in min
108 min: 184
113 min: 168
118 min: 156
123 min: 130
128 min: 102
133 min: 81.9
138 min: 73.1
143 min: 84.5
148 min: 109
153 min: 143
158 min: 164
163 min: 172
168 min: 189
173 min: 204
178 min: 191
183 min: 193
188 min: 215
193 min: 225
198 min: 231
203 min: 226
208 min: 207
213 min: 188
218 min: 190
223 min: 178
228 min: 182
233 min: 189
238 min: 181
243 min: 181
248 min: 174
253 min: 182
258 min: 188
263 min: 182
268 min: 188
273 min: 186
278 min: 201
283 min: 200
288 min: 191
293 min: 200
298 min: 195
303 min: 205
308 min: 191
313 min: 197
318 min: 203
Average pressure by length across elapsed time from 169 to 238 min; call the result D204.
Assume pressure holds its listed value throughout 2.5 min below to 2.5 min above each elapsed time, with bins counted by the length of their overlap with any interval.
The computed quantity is 200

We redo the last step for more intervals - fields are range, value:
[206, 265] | 185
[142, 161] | 130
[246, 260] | 181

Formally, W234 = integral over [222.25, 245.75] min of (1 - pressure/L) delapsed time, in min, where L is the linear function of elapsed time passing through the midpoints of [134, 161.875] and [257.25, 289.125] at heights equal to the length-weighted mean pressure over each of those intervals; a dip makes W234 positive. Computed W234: -2.1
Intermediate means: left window 116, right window 191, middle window 182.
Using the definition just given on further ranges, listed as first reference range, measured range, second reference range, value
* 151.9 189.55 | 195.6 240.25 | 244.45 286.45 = -2.61 min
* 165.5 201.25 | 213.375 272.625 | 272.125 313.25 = 5.28 min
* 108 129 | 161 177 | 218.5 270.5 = -2.74 min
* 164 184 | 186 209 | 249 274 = -3.79 min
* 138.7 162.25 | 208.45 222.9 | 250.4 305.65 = -2.77 min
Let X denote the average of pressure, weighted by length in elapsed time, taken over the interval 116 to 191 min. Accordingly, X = 148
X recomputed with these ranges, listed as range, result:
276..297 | 198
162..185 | 191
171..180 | 198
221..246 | 182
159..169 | 177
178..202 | 214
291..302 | 198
